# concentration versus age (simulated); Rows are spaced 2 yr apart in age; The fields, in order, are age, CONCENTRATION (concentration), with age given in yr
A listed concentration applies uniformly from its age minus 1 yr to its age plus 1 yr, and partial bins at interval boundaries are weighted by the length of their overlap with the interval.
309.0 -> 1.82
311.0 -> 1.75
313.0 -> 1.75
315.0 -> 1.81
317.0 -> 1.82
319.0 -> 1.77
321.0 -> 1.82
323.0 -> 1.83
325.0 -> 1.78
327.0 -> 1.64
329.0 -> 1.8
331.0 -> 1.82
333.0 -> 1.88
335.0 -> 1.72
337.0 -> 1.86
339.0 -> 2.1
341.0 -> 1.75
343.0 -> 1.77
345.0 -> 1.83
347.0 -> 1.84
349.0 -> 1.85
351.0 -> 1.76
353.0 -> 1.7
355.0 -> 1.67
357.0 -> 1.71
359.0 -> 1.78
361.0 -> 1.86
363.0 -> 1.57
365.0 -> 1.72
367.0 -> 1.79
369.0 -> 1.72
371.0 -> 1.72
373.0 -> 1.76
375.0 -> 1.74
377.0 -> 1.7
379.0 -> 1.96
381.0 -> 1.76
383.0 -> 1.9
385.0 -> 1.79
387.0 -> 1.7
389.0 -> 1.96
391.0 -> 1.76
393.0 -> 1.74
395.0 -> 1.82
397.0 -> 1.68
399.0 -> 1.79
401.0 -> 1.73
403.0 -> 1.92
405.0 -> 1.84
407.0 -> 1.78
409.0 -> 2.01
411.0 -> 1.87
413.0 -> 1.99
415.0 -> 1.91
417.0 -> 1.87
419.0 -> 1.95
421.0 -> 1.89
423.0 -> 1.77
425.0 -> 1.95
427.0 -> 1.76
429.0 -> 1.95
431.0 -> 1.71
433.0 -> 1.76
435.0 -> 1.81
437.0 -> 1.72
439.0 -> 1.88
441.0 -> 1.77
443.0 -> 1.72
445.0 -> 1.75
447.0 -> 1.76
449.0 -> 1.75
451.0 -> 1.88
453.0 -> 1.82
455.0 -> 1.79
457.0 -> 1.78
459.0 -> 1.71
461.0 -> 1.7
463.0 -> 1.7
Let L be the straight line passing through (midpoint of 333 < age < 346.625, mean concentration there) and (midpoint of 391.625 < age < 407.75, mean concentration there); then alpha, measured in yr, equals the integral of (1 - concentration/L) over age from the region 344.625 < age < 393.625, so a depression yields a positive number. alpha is 1.17 yr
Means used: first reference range 1.84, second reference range 1.79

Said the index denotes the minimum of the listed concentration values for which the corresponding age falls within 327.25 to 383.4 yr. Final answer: 1.57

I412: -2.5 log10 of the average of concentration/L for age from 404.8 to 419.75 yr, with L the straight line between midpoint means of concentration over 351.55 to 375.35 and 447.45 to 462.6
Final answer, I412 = -0.09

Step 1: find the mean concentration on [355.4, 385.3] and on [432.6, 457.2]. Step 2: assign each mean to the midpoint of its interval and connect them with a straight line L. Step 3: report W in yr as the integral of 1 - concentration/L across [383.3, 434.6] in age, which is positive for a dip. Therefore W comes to -1.8 yr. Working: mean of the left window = 1.76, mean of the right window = 1.78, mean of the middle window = 1.84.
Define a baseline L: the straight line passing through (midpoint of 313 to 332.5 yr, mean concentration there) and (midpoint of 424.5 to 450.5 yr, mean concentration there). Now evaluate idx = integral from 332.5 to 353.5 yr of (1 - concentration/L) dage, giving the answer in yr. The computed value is -0.4 yr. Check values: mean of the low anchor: 1.79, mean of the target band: 1.83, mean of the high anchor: 1.79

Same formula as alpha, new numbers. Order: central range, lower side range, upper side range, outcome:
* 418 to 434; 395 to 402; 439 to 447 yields -0.8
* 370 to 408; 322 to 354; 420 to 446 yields 0.3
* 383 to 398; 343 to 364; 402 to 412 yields 0.5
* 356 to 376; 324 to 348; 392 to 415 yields 1.0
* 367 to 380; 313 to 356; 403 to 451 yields 0.3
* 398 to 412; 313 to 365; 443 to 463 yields -0.6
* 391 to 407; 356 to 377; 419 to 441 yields -0.1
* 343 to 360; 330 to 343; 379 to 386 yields 0.7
